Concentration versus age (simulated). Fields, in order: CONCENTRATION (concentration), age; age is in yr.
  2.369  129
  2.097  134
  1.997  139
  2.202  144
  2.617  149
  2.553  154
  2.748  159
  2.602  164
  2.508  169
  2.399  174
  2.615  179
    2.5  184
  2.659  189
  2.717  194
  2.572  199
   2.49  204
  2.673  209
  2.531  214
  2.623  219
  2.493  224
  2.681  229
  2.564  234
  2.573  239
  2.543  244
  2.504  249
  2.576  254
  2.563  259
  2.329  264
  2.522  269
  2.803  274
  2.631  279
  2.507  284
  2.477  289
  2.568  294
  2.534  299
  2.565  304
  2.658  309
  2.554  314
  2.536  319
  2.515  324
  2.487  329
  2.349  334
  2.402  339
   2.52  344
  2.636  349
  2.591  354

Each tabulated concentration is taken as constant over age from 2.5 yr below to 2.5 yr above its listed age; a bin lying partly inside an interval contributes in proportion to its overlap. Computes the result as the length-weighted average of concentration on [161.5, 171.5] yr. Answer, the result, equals 2.55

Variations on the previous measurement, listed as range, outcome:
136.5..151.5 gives 2.27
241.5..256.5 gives 2.54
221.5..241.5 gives 2.58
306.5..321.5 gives 2.58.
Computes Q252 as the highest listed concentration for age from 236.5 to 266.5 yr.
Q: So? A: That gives 2.576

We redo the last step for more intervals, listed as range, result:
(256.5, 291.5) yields 2.803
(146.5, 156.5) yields 2.617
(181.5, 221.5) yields 2.717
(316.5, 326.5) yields 2.536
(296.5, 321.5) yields 2.658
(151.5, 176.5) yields 2.748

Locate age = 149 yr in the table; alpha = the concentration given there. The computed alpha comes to 2.617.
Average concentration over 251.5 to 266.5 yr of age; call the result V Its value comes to 2.49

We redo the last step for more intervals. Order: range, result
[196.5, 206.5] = 2.53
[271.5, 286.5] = 2.65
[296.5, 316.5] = 2.58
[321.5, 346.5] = 2.45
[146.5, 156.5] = 2.58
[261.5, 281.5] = 2.57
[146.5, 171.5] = 2.61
